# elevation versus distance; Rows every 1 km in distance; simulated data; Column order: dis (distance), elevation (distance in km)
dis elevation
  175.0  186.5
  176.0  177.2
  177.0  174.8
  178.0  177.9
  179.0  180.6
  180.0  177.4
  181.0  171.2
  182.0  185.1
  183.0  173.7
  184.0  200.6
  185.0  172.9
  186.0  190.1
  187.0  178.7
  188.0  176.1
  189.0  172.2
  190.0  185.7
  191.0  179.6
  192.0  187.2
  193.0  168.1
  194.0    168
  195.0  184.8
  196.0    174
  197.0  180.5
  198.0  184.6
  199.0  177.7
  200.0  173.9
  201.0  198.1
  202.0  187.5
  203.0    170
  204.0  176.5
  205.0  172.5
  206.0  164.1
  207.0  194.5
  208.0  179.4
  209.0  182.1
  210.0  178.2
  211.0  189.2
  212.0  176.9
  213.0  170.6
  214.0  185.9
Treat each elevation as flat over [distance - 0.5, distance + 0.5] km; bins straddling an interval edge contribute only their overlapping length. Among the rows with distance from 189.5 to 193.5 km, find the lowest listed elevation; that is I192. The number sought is 168.1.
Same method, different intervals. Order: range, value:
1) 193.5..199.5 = 168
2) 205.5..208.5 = 164.1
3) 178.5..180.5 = 177.4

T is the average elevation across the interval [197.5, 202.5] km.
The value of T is 184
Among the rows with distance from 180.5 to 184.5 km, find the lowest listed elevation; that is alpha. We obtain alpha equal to 171.2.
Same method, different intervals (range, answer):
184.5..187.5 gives 172.9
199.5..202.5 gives 173.9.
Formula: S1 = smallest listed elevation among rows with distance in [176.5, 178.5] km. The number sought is 174.8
